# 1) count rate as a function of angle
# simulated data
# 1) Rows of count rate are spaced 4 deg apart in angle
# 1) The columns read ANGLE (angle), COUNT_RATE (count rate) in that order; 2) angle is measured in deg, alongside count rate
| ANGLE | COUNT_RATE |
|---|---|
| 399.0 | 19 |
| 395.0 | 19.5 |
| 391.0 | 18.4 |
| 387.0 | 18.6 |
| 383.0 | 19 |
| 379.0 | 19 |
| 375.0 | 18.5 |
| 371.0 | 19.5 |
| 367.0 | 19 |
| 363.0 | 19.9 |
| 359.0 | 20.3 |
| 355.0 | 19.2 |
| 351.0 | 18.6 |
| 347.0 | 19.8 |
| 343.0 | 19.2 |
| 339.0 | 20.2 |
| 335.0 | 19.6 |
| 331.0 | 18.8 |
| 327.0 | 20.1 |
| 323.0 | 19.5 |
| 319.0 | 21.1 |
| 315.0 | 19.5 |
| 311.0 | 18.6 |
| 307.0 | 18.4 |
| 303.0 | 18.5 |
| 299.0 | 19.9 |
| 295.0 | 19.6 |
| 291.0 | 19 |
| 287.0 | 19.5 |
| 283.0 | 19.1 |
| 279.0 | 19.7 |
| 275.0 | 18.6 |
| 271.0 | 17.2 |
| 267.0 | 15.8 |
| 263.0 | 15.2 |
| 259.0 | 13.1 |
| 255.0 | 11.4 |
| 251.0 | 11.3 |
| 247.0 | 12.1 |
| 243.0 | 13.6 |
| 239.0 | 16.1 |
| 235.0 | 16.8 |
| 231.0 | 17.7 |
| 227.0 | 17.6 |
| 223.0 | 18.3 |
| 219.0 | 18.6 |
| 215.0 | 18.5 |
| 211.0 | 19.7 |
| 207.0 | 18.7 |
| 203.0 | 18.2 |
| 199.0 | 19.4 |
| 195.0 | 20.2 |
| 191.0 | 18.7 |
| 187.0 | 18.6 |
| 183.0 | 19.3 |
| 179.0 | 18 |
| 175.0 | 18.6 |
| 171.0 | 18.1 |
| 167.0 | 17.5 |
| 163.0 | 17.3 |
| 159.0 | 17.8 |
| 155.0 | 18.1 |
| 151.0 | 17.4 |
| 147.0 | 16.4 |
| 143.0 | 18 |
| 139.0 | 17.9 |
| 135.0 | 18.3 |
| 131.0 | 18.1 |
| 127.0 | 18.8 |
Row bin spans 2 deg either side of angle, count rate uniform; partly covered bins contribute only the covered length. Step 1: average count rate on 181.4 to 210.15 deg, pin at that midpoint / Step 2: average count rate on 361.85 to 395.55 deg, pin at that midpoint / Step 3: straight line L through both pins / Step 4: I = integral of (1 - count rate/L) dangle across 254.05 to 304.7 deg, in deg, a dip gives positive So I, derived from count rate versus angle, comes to 3.9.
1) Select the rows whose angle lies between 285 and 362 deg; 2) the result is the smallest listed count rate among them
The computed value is 18.4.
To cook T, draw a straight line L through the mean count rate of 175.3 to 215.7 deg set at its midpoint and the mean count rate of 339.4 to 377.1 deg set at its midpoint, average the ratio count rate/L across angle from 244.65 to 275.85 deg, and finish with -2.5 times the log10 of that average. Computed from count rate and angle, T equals 0.32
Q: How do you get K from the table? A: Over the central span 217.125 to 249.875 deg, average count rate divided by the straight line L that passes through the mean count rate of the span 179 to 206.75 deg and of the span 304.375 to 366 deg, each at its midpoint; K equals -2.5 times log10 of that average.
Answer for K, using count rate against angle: 0.18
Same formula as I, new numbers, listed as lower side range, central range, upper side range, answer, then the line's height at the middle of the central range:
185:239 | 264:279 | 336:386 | 1.1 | 18.8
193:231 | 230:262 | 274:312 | 8.4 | 18.9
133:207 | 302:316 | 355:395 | 0.1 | 18.9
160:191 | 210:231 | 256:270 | -2.6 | 16.4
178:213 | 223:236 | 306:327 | 1.1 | 19.2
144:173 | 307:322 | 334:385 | -0.5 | 19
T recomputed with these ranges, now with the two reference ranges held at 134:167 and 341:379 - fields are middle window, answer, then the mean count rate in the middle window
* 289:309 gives -0.01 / 19.1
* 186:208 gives -0.06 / 19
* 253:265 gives 0.36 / 13.2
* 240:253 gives 0.41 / 12.6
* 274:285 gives -0.03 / 19.2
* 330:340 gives -0.02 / 19.5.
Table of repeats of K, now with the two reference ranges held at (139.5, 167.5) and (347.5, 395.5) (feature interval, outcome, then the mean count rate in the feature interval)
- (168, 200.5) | -0.06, 18.8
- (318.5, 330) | -0.07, 20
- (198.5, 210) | -0.05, 18.8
